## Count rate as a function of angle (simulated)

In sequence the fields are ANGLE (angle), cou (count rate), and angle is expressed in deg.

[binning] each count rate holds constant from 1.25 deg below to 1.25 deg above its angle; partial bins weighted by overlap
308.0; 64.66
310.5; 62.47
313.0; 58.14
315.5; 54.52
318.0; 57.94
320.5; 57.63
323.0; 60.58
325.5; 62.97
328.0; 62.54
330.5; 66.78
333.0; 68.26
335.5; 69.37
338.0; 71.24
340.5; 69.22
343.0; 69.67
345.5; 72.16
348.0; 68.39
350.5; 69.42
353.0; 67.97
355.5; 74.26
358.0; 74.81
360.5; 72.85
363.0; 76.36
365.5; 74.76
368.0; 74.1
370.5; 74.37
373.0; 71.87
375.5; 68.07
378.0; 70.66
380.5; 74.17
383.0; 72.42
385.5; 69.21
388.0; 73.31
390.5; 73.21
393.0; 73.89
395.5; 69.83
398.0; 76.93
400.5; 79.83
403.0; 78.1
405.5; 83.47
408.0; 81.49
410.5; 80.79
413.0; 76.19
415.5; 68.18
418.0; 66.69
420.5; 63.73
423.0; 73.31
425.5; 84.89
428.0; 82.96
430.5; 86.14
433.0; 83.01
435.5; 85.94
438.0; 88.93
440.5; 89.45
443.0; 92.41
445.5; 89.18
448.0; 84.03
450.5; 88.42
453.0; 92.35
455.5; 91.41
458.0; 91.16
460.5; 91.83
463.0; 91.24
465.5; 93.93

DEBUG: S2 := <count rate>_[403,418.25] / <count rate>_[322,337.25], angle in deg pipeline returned 1.18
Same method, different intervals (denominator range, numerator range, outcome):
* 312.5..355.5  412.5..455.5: 1.26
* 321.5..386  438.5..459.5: 1.28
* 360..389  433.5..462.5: 1.23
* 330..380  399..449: 1.13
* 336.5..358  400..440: 1.12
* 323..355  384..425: 1.09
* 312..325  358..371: 1.28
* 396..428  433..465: 1.17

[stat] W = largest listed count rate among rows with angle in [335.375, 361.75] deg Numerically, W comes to 74.81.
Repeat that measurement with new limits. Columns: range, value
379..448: 92.41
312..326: 62.97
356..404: 79.83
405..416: 83.47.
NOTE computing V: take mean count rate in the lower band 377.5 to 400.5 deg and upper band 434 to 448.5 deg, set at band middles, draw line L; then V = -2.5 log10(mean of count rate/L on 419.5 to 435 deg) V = 0.06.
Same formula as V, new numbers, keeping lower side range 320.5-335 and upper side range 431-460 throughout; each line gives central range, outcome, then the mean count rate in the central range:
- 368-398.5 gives 0.05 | 72.3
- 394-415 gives 0.03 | 77.9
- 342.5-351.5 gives -0.03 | 69.9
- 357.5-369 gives -0.05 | 74.6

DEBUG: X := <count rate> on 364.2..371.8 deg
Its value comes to 74.4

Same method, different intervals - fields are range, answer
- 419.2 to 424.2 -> 68.5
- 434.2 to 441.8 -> 88.1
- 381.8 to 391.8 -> 72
